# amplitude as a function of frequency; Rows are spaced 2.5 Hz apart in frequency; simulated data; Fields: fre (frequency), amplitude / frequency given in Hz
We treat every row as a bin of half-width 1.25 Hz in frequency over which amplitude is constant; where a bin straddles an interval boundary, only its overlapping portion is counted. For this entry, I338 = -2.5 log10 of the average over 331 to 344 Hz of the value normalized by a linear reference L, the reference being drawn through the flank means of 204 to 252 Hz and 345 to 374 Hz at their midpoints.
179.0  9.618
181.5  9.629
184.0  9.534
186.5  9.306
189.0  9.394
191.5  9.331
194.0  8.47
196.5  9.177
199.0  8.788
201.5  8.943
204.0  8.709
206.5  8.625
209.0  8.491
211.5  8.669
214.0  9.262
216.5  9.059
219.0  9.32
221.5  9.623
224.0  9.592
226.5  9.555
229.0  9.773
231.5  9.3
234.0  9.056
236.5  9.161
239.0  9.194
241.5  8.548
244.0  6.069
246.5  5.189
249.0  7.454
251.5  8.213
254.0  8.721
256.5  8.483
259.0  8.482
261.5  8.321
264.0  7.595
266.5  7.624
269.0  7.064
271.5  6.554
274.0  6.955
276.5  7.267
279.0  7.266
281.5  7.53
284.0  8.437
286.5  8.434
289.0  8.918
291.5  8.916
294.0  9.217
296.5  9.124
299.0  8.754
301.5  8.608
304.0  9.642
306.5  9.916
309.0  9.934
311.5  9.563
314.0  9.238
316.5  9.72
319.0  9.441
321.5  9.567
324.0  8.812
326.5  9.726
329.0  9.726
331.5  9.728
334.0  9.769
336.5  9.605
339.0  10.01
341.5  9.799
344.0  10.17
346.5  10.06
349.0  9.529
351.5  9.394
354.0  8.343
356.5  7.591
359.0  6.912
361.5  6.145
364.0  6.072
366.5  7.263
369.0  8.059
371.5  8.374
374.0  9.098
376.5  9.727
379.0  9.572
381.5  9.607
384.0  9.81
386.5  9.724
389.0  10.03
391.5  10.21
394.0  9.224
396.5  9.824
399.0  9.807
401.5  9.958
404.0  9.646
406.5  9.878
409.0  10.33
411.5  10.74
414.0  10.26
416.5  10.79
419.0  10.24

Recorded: -0.20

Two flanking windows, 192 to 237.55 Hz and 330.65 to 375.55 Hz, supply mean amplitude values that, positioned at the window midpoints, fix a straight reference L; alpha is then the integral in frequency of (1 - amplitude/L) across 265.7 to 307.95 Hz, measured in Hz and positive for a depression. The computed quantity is 2.86 Hz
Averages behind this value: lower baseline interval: 9.09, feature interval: 8.26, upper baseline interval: 8.66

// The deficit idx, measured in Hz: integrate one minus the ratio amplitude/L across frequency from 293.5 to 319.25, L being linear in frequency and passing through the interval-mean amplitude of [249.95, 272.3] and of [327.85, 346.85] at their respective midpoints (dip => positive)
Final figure -0.9 Hz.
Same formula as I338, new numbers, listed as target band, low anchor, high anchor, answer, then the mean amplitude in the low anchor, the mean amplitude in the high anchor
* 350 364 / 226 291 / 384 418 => 0.236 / 8.04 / 10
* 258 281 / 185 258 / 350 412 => 0.183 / 8.74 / 8.99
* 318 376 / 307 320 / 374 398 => 0.095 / 9.6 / 9.71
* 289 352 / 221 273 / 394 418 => -0.048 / 8.24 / 10.1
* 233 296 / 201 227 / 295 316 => 0.161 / 9.07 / 9.36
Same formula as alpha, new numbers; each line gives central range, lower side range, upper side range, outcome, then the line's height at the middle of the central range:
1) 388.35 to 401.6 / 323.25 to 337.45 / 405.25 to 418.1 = 0.5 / 10.2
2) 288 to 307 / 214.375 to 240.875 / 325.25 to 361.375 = 0.3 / 9.26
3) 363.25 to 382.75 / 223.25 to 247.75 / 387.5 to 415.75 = 2.4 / 9.75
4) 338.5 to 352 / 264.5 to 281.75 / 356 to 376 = -4.3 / 7.44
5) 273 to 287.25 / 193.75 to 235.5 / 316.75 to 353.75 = 2.7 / 9.39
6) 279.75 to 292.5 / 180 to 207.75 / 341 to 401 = 0.9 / 9.01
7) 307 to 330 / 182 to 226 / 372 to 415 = 0.0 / 9.53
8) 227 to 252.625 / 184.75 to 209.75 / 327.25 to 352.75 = 2.7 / 9.19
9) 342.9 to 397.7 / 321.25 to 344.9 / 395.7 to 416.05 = 5.8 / 9.89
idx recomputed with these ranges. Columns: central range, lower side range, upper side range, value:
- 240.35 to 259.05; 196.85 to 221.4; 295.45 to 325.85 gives 3.1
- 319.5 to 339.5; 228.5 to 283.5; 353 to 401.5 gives -2.8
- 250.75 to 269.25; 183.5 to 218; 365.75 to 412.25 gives 2.1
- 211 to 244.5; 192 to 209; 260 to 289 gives -2.9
